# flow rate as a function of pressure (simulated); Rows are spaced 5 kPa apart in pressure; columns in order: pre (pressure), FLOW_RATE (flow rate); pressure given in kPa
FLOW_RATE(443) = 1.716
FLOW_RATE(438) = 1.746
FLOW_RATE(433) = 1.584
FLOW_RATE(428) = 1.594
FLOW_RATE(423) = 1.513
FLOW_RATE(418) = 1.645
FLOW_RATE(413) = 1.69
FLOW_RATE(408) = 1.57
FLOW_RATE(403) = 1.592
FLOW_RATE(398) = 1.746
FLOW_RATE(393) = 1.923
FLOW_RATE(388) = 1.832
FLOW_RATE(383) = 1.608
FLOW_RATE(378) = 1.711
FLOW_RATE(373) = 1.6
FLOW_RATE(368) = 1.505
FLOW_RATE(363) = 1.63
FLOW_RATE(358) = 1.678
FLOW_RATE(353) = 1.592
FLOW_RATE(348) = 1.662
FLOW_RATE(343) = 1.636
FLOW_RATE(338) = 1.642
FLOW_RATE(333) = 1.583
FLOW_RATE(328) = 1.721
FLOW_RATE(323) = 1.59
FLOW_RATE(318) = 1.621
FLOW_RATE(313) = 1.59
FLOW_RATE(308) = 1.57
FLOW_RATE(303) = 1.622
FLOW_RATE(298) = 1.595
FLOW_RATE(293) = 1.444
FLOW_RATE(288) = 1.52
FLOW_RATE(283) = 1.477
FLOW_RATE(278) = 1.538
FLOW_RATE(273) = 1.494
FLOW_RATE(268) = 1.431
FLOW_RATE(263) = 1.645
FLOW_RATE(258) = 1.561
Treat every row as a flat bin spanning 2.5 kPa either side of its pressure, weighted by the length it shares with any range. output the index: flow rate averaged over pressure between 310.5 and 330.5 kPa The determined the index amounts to 1.63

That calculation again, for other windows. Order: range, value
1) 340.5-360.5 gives 1.64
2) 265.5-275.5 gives 1.46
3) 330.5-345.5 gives 1.62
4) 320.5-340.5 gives 1.63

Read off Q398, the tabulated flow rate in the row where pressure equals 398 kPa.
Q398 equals 1.746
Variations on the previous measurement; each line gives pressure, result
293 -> 1.444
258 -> 1.561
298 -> 1.595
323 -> 1.59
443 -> 1.716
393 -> 1.923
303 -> 1.622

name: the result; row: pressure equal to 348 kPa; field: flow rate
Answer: 1.662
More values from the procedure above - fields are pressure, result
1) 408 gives 1.57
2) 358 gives 1.678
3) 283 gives 1.477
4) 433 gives 1.584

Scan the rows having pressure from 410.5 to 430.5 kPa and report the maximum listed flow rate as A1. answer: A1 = 1.69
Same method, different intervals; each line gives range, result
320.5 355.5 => 1.721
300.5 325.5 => 1.622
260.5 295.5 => 1.645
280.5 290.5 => 1.52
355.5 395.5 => 1.923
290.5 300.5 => 1.595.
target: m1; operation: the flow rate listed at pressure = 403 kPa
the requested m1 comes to 1.592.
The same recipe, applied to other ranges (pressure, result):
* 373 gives 1.6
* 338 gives 1.642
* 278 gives 1.538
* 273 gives 1.494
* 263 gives 1.645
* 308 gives 1.57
